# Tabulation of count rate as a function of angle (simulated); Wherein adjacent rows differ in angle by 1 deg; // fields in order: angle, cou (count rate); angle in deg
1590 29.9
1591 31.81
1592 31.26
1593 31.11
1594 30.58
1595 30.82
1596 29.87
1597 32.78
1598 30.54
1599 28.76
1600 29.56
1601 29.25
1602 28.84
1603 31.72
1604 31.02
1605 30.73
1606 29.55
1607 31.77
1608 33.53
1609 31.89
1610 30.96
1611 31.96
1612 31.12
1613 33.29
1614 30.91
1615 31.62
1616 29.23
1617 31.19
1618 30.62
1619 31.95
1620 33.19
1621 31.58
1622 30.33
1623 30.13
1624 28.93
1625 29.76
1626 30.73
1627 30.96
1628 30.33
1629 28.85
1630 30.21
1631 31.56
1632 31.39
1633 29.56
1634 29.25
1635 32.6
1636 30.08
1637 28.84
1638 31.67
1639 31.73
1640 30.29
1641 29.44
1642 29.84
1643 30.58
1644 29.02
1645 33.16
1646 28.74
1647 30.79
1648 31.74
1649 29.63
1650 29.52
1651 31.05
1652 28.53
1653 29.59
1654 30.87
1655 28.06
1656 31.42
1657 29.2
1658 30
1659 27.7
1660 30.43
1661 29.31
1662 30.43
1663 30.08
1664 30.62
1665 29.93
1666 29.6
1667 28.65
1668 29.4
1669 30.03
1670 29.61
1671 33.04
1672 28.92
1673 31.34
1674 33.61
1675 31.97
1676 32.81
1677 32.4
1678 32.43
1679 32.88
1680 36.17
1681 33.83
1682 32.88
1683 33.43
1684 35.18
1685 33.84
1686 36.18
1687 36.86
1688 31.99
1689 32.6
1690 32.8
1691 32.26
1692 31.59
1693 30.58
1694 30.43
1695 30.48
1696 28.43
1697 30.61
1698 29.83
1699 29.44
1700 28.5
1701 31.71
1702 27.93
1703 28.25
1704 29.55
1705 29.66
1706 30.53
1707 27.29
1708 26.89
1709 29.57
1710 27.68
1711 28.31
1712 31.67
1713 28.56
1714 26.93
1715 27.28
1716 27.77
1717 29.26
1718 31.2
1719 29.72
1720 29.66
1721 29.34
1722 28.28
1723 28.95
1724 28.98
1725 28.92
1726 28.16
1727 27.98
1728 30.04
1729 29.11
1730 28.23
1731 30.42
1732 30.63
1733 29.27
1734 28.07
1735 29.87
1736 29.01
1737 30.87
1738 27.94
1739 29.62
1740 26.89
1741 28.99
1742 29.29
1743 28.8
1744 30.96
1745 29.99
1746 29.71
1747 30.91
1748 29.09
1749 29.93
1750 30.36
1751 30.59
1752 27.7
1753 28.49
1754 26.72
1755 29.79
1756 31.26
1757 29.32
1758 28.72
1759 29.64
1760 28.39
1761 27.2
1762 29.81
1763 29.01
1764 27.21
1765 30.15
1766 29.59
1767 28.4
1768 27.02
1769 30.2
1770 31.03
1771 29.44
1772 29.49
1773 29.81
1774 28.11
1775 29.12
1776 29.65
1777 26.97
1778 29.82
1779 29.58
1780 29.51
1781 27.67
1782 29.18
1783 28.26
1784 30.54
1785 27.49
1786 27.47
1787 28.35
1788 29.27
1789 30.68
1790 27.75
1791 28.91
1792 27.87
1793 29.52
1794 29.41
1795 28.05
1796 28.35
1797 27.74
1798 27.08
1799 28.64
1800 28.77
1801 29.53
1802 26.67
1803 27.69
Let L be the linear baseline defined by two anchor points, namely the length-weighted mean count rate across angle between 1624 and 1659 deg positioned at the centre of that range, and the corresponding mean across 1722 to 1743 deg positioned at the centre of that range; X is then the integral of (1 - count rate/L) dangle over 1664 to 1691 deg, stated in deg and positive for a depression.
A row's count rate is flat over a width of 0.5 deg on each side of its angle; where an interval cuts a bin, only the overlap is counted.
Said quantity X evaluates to -2.4 deg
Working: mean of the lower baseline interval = 30.2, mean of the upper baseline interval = 29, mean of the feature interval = 32.4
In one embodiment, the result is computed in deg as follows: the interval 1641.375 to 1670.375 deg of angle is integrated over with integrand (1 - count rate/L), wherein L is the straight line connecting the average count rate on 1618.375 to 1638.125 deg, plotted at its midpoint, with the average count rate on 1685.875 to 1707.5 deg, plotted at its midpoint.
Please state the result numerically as 0.7 deg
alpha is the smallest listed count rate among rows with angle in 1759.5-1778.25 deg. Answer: 26.97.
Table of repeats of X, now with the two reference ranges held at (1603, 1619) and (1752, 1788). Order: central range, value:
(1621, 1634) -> 0.3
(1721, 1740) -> 0.3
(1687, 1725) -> 0.3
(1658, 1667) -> 0.2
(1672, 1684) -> -1.1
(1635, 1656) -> 0.4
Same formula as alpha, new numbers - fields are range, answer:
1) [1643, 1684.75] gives 27.7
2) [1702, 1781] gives 26.72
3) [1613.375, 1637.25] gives 28.84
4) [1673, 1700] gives 28.43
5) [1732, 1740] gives 26.89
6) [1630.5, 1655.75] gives 28.06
